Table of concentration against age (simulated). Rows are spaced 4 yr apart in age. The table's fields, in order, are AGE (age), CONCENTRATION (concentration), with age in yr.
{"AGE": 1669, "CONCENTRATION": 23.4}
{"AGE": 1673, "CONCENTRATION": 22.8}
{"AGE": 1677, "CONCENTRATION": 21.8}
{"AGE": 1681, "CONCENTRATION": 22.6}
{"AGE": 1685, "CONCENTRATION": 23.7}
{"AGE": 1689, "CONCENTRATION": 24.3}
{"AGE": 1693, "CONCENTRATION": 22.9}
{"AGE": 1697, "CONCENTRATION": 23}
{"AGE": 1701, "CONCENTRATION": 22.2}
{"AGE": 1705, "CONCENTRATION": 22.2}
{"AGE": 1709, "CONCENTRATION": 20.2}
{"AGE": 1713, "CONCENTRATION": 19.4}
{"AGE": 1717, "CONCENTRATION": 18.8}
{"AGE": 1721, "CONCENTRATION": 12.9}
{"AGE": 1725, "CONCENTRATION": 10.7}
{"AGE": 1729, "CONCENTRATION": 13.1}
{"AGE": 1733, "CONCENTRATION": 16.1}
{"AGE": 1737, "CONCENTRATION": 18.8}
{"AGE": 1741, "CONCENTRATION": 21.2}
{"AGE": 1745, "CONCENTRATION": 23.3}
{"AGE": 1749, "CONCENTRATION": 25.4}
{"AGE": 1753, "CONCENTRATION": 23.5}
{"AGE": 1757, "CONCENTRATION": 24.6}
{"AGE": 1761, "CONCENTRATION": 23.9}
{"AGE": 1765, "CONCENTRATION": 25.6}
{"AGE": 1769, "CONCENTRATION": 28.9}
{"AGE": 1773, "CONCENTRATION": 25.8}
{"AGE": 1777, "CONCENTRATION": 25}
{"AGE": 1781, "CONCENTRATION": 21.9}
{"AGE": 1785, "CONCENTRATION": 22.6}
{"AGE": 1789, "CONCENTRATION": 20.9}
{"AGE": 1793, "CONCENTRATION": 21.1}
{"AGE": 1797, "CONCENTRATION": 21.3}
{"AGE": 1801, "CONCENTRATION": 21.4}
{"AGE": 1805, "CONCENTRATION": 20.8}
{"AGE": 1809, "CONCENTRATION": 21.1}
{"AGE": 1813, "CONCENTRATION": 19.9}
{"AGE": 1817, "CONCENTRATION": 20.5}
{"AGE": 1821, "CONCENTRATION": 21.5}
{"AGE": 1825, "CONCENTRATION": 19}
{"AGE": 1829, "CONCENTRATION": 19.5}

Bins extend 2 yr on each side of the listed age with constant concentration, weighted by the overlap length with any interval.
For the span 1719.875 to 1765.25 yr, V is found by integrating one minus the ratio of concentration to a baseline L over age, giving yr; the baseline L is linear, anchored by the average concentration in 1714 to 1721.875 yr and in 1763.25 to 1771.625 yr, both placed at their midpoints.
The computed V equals 4.96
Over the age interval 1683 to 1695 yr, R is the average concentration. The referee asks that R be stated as 23.6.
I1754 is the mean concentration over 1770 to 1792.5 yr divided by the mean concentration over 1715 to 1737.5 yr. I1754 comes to 1.6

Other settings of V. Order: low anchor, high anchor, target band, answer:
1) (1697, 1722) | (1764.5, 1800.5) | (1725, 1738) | 3.7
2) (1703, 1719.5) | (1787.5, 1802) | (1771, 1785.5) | -2.1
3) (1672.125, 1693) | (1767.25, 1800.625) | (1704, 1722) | 3.3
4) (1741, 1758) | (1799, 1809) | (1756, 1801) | -2.5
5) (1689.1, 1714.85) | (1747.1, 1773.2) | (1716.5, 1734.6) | 7.3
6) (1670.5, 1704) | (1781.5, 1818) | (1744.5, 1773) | -4.5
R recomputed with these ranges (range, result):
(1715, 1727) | 14.1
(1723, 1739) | 14.7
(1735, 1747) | 21.1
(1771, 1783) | 24.2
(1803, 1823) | 20.8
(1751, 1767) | 24.4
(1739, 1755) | 23.4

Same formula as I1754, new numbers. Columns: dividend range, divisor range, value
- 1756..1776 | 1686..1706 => 1.12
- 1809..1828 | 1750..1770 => 0.81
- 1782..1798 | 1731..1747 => 1.08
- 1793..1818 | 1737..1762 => 0.90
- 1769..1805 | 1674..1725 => 1.09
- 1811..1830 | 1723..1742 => 1.28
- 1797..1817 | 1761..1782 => 0.82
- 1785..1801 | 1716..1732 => 1.56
